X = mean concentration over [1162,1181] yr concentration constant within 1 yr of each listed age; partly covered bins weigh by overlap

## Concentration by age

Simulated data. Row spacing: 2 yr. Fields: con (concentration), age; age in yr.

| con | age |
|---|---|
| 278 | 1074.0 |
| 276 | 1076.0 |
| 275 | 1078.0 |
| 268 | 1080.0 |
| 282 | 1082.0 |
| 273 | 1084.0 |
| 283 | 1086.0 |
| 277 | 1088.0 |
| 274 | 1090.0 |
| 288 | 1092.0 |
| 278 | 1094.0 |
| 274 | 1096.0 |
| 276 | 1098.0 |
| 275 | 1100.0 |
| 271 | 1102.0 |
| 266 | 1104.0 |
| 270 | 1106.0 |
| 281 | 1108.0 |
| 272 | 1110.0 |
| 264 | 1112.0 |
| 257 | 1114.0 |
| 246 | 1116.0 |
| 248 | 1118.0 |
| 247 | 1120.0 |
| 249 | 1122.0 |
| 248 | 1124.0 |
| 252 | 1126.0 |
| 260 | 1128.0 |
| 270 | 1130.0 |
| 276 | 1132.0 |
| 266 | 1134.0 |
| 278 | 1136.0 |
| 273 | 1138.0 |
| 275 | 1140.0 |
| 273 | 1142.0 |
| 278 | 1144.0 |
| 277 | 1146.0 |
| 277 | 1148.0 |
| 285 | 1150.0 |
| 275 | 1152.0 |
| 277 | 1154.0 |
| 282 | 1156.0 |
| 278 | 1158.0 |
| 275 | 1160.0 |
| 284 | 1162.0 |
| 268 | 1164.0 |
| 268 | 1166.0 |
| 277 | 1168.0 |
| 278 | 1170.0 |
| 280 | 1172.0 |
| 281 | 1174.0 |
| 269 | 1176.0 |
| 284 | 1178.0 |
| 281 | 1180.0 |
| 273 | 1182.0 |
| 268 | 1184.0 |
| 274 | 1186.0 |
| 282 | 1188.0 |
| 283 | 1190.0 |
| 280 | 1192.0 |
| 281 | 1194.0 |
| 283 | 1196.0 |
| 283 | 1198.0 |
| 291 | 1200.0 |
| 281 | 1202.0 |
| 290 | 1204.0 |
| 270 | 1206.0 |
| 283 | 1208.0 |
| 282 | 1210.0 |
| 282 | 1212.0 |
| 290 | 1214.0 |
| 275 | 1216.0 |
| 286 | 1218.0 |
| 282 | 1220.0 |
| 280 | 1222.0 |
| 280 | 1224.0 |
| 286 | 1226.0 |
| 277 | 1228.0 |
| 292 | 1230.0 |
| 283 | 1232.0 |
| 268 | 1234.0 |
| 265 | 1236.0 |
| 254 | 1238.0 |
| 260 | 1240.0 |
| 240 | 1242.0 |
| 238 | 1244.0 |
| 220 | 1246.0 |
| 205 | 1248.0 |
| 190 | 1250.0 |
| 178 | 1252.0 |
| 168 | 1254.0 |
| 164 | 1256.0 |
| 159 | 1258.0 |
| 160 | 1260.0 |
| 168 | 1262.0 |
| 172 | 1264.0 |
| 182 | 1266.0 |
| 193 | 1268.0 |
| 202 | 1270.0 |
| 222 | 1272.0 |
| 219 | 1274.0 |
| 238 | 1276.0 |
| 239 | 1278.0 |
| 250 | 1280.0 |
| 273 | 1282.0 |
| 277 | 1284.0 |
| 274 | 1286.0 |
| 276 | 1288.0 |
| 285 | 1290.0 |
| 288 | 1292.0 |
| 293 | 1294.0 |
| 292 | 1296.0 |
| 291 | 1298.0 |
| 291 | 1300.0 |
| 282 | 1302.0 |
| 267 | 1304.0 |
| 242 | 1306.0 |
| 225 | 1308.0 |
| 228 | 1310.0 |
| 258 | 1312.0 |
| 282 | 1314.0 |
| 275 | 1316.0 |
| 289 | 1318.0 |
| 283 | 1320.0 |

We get 277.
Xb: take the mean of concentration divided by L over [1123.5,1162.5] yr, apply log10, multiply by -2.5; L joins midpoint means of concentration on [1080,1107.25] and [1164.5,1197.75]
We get 0.01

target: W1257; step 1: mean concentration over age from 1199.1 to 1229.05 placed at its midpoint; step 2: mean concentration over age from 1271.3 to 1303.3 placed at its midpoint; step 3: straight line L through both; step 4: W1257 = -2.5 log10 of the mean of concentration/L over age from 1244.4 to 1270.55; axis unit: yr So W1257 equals 0.44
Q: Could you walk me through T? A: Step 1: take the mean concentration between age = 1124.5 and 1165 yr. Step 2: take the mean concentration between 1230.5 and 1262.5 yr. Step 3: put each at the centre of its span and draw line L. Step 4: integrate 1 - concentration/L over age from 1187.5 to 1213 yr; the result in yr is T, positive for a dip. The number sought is -4.3 yr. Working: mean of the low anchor 274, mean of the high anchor 216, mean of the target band 282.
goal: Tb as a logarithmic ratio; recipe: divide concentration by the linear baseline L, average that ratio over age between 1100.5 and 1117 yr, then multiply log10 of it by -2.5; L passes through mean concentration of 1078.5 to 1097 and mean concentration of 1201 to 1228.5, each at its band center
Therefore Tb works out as 0.05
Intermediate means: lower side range 277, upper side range 282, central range 266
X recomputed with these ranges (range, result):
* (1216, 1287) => 233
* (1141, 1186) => 277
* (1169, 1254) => 268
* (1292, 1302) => 290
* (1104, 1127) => 258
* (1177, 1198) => 279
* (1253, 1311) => 235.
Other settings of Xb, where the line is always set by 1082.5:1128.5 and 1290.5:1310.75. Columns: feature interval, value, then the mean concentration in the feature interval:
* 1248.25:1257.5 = 0.46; 177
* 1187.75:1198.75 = -0.05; 282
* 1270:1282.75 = 0.14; 237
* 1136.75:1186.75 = -0.03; 276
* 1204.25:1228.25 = -0.05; 281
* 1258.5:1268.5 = 0.48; 173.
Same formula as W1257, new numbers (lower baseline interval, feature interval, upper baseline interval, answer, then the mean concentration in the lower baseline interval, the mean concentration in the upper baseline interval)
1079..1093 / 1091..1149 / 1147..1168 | 0.04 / 278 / 277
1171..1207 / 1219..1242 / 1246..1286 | -0.14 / 280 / 205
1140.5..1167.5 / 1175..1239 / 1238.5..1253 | -0.15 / 277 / 220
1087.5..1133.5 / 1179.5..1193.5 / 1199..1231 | 0.00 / 266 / 283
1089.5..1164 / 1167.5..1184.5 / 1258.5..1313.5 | -0.06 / 270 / 244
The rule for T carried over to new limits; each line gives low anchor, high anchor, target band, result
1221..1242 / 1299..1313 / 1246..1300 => 7.5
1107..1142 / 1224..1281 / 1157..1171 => -1.4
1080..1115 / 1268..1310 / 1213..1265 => 5.3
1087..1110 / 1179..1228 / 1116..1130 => 1.3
